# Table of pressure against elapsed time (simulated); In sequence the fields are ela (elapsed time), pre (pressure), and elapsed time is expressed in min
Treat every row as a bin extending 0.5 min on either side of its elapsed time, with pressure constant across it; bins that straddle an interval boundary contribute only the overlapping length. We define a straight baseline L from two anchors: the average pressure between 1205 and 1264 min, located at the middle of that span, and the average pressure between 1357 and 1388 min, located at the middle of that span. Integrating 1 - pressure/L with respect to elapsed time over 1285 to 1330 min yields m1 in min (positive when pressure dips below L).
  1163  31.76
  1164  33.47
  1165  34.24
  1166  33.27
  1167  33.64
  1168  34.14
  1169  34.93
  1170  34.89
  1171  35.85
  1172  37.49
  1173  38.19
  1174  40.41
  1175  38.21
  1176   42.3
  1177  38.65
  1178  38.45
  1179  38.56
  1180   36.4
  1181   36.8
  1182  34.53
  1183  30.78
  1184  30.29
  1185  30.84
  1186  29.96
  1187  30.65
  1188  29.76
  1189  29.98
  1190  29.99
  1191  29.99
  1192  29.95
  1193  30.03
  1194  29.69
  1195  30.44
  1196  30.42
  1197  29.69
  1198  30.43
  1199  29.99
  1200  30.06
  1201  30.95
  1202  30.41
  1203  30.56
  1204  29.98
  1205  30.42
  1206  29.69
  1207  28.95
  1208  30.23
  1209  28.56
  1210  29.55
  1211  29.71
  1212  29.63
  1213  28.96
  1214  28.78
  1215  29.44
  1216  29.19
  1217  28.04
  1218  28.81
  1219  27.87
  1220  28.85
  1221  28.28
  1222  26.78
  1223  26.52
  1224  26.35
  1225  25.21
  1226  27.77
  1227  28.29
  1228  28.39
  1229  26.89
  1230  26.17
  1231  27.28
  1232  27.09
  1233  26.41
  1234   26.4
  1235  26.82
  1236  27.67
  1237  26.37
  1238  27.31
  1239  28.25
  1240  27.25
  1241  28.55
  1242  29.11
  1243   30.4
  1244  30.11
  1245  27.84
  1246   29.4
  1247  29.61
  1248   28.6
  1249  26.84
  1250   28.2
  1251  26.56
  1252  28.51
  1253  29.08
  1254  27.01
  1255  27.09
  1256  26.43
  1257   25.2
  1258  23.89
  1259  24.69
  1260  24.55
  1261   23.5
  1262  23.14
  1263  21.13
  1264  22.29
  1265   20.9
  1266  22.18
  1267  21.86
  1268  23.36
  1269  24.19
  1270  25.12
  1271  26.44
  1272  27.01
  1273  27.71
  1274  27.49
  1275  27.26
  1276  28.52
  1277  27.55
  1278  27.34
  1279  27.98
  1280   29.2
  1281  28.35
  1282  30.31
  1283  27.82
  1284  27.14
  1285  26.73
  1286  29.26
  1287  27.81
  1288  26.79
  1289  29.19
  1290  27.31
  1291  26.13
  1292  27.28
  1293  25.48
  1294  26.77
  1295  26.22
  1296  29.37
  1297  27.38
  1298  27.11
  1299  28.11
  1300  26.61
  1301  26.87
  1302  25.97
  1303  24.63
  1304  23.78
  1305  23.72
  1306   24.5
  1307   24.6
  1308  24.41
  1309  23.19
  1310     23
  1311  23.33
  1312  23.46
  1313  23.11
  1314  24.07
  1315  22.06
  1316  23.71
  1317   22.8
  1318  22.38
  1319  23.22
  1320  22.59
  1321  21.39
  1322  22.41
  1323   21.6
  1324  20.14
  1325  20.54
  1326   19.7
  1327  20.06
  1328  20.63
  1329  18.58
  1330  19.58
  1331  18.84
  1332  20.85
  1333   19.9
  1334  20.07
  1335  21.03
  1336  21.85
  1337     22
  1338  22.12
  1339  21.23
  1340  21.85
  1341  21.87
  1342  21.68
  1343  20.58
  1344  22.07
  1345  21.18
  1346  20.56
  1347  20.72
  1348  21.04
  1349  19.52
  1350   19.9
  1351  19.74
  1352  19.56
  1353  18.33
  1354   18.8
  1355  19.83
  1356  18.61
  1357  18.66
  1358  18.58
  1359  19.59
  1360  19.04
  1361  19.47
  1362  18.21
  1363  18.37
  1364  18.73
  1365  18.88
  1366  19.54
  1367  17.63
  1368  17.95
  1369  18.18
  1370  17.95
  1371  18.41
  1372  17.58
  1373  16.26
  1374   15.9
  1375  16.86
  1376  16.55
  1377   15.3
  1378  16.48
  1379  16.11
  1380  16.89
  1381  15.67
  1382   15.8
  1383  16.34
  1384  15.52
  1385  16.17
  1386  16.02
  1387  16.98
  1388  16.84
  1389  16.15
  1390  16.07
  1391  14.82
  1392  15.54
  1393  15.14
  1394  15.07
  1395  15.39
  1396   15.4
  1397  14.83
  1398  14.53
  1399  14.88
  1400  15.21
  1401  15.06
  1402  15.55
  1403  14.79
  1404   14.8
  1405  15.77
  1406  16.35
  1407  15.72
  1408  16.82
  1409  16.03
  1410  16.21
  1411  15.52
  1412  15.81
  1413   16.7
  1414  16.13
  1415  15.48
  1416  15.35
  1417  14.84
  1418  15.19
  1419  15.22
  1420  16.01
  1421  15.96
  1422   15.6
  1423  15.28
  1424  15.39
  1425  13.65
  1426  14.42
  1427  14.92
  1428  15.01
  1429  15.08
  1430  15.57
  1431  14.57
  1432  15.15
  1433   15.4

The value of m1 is -4.3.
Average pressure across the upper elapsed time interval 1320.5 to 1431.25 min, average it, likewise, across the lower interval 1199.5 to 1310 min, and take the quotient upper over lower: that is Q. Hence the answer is 0.6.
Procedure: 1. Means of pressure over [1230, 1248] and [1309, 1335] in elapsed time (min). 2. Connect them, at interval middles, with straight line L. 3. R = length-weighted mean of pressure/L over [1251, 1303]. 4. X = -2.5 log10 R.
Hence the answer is -0.06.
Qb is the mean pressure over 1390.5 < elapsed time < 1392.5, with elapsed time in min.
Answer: 15.2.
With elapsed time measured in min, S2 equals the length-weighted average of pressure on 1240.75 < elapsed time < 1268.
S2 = 26.1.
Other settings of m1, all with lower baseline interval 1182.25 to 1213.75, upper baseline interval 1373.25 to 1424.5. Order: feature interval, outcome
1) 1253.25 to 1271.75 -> 0.9 min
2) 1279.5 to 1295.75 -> -2.7 min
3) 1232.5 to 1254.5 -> -1.0 min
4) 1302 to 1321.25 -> -1.3 min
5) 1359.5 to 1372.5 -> -0.3 min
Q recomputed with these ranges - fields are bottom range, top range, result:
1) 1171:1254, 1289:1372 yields 0.73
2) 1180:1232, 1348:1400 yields 0.59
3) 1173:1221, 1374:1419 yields 0.50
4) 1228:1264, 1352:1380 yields 0.67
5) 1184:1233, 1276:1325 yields 0.88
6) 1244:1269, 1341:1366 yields 0.77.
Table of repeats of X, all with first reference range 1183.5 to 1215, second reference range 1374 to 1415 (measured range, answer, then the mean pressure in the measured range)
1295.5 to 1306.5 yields -0.161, 26.2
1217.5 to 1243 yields 0.009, 27.4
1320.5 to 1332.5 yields 0.019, 20.4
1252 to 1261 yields -0.008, 26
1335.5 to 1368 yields -0.059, 20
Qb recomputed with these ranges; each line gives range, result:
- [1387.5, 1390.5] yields 16.4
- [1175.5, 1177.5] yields 40.5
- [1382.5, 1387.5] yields 16.2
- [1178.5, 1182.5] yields 36.6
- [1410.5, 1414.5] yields 16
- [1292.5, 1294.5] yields 26.1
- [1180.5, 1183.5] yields 34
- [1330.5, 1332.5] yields 19.8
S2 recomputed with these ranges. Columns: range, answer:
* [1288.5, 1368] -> 22.1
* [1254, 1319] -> 25.6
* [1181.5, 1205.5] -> 30.4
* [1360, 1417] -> 16.4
